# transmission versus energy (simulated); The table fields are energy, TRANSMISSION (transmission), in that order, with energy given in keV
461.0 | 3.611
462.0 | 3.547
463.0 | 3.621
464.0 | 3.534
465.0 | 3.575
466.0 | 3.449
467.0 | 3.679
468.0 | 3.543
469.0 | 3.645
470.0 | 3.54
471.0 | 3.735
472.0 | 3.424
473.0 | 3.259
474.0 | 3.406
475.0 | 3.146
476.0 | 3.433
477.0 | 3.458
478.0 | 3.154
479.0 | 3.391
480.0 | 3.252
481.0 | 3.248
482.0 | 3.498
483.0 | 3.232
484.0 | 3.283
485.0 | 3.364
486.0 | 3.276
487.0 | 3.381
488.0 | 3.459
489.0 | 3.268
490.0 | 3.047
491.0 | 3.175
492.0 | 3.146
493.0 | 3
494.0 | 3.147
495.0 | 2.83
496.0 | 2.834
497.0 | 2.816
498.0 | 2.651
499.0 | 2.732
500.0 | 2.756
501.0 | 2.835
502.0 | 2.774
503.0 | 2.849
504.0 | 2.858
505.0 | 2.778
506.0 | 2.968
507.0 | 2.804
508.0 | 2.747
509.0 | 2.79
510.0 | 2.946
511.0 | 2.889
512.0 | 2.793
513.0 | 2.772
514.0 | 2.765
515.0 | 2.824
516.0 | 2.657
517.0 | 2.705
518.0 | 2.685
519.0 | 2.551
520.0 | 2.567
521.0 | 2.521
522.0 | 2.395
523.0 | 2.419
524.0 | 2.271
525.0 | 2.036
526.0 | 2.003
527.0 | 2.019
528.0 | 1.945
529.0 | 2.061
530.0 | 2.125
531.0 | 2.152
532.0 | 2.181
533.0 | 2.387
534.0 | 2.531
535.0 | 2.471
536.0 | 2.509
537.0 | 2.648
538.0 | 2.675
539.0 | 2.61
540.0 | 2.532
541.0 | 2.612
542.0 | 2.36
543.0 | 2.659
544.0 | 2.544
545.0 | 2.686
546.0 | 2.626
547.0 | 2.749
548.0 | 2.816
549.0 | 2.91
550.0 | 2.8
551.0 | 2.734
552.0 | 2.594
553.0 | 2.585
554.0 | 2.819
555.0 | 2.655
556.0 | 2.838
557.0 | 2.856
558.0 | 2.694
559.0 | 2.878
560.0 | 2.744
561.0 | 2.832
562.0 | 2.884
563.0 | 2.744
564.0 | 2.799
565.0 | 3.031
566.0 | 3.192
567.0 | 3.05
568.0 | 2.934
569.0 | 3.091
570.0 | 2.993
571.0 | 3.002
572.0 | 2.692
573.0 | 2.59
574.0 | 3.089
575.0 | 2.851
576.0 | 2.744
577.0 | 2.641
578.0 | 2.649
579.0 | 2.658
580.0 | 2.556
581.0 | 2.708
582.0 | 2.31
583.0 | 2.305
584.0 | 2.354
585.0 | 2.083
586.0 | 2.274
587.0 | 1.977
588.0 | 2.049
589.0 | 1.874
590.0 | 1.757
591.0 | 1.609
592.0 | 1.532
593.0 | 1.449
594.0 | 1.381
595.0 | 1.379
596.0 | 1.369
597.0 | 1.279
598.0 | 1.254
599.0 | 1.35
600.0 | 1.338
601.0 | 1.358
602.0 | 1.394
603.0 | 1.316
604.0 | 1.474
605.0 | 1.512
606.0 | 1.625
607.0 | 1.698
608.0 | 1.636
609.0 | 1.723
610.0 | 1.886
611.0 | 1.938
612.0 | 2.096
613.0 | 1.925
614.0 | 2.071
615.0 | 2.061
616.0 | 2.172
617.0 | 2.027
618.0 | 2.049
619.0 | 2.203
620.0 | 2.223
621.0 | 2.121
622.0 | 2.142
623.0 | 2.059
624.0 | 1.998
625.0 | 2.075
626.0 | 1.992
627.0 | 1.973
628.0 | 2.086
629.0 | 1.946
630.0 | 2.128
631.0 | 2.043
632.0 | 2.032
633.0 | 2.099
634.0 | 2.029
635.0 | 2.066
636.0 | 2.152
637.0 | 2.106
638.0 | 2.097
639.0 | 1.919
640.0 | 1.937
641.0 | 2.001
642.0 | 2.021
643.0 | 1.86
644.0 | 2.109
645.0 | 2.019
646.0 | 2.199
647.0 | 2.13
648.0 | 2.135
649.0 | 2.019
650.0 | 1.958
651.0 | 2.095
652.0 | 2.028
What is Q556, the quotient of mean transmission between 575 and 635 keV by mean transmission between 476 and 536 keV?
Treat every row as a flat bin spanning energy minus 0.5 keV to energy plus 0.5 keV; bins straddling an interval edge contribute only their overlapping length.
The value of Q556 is 0.70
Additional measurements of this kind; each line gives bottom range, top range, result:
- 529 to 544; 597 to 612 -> 0.63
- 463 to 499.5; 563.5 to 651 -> 0.64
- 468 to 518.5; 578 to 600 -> 0.61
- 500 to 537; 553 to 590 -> 1.05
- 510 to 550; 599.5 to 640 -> 0.76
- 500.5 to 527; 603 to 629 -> 0.73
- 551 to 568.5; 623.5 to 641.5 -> 0.72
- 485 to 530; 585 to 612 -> 0.59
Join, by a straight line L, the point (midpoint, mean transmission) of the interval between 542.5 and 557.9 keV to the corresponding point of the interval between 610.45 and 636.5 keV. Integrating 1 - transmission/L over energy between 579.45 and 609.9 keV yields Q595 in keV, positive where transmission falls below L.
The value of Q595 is 7.8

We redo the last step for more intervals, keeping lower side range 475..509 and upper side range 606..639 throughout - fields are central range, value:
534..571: -2.57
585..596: 2.67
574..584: -1.03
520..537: 3.08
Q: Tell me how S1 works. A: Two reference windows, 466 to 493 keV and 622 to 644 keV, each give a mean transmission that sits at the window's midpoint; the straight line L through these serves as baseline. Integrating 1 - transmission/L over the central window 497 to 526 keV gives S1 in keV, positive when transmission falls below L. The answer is 3.8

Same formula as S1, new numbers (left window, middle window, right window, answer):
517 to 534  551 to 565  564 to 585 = -0.9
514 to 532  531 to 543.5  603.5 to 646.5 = -1.1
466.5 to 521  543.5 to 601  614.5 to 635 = 1.3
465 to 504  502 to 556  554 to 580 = 7.7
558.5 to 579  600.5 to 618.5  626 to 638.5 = 4.3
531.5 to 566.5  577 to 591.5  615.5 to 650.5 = 1.1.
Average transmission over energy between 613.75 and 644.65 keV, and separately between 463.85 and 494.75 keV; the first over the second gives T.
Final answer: 0.6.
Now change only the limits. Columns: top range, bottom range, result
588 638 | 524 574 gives 0.69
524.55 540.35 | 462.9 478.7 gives 0.66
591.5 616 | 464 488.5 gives 0.47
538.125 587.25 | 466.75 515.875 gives 0.87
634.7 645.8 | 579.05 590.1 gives 0.91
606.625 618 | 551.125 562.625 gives 0.70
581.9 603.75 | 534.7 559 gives 0.62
